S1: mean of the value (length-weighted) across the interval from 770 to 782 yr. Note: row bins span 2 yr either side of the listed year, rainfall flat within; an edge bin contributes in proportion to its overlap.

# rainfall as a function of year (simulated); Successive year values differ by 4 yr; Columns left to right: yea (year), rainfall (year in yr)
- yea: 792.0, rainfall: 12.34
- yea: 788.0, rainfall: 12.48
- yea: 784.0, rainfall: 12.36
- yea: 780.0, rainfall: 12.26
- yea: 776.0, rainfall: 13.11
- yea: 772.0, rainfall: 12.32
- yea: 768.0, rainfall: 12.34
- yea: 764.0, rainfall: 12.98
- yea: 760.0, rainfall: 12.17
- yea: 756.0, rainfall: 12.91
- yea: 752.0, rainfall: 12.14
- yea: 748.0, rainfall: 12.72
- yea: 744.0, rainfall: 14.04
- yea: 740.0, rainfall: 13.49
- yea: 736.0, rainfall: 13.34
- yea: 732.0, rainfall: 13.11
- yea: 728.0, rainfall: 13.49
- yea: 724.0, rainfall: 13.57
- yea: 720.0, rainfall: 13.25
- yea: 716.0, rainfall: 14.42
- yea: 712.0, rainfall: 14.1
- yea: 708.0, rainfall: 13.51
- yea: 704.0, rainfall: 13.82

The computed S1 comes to 12.6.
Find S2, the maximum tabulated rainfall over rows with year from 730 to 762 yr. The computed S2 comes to 14.04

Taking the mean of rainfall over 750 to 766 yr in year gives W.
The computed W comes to 12.6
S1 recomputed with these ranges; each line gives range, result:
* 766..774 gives 12.3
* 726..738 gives 13.3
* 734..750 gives 13.4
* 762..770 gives 12.7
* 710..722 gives 13.9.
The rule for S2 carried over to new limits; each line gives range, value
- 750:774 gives 12.98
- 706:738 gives 14.42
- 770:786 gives 13.11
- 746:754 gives 12.72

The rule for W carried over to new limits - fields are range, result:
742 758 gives 13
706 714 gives 13.8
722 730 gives 13.5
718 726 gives 13.4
